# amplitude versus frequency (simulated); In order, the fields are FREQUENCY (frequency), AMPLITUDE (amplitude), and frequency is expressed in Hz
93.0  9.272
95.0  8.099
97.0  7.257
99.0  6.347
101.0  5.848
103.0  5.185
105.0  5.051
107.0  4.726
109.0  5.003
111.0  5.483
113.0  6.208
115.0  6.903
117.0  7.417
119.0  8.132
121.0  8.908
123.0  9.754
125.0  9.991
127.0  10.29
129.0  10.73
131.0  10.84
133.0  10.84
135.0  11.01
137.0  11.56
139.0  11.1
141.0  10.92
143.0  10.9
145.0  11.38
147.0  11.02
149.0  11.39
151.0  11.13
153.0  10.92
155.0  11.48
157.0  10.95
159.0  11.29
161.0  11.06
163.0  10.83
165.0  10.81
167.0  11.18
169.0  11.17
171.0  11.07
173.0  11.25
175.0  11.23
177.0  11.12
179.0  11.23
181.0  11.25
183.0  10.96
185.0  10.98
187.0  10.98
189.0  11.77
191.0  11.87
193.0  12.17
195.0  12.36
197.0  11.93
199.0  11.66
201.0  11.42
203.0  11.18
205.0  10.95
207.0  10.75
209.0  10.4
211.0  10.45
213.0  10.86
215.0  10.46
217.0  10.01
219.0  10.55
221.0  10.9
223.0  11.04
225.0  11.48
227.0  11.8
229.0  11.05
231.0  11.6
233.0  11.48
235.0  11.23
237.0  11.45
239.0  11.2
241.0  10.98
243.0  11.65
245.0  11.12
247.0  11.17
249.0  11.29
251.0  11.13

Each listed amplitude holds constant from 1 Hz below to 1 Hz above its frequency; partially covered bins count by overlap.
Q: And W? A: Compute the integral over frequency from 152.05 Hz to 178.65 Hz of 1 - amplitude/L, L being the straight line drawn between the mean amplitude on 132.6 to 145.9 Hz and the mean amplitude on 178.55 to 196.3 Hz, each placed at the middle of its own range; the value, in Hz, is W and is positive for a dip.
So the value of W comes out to 0.5 Hz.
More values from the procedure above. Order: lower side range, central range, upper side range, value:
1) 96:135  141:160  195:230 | -4.8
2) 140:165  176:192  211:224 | -0.6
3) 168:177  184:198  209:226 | -1.0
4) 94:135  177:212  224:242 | -3.9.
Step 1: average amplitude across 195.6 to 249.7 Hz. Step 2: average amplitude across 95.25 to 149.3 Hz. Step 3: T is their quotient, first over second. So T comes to 1.29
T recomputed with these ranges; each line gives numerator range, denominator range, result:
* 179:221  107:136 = 1.30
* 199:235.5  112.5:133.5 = 1.21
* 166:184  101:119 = 1.90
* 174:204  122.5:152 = 1.06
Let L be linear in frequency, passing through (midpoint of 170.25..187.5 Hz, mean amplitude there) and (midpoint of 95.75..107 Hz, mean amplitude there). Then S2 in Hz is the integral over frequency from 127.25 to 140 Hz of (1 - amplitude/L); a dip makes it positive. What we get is -4.6 Hz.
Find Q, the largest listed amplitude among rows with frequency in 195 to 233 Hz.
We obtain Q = 12.36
